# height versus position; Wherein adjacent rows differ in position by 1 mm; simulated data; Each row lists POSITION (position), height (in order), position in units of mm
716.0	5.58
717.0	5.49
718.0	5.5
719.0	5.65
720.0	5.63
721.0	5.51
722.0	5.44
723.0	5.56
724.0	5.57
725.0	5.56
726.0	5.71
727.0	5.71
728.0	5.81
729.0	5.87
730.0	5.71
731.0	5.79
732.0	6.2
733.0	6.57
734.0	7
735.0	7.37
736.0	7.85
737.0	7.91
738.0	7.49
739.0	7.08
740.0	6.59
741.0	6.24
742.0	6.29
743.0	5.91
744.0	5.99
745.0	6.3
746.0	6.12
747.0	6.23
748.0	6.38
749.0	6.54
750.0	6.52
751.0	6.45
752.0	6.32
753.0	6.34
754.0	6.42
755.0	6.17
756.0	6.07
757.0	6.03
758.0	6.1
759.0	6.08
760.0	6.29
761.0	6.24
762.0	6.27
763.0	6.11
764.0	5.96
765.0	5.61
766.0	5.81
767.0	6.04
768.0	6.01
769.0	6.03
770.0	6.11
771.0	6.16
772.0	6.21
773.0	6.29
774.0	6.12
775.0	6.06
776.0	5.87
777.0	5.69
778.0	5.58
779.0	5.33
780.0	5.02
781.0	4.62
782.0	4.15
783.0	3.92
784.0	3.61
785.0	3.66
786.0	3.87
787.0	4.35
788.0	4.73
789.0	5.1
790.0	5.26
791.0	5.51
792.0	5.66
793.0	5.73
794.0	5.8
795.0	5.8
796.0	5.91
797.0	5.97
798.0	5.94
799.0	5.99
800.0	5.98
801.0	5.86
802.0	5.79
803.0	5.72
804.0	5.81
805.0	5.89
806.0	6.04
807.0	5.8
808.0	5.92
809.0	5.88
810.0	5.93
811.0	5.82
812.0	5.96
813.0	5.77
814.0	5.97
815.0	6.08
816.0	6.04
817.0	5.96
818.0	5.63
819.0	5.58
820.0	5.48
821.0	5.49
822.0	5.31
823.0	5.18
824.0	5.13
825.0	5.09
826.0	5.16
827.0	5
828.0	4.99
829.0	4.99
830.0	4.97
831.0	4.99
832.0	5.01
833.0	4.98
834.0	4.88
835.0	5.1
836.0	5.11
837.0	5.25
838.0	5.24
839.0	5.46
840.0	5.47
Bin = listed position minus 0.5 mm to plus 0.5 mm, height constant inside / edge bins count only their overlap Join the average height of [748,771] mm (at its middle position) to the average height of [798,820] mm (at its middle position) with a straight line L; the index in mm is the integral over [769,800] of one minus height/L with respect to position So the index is 3.4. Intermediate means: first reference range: 6.16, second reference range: 5.87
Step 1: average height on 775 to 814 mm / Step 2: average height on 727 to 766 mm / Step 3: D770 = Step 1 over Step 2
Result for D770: 0.85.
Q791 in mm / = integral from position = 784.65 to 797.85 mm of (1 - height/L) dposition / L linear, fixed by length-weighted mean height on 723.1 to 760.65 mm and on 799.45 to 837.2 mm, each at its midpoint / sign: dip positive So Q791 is 1.3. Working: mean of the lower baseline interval 6.33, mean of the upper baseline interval 5.52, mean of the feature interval 5.22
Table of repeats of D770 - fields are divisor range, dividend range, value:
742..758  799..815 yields 0.94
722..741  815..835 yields 0.83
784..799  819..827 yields 1.01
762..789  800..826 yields 1.07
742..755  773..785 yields 0.81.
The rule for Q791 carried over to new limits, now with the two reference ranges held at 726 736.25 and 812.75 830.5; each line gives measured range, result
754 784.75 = 1.2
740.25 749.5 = -0.1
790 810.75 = -0.7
